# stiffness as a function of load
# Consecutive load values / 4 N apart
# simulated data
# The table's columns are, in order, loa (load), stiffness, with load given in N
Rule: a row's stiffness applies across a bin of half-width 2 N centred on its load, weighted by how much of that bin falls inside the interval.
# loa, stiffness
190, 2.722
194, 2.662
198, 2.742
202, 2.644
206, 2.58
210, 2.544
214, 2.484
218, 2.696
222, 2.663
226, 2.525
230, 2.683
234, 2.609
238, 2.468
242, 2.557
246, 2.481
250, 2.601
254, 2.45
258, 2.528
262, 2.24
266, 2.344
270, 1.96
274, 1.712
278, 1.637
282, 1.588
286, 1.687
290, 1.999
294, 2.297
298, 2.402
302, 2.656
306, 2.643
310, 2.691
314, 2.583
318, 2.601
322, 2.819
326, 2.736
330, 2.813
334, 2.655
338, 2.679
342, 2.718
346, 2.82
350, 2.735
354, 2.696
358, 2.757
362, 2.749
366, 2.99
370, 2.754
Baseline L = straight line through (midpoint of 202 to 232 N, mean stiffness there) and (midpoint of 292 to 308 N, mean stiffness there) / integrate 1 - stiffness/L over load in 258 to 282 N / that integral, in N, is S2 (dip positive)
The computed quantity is 5.16 N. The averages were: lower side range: 2.6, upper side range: 2.5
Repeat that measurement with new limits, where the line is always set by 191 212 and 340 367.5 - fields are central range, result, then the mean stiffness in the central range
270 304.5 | 9.1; 2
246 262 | 1.2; 2.48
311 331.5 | 0.3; 2.71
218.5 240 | 0.5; 2.6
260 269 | 1.5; 2.26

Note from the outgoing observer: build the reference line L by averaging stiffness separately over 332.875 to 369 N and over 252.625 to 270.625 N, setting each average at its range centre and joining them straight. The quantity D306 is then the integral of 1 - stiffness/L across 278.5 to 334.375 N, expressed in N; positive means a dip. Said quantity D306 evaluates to 3.04 N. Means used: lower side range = 2.33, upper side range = 2.76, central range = 2.41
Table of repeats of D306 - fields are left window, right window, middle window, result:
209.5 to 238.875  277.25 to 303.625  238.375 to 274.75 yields -0.3 N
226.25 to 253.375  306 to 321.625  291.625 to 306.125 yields 0.9 N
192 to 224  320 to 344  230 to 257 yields 1.2 N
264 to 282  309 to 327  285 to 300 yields 0.7 N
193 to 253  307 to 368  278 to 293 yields 5.0 N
